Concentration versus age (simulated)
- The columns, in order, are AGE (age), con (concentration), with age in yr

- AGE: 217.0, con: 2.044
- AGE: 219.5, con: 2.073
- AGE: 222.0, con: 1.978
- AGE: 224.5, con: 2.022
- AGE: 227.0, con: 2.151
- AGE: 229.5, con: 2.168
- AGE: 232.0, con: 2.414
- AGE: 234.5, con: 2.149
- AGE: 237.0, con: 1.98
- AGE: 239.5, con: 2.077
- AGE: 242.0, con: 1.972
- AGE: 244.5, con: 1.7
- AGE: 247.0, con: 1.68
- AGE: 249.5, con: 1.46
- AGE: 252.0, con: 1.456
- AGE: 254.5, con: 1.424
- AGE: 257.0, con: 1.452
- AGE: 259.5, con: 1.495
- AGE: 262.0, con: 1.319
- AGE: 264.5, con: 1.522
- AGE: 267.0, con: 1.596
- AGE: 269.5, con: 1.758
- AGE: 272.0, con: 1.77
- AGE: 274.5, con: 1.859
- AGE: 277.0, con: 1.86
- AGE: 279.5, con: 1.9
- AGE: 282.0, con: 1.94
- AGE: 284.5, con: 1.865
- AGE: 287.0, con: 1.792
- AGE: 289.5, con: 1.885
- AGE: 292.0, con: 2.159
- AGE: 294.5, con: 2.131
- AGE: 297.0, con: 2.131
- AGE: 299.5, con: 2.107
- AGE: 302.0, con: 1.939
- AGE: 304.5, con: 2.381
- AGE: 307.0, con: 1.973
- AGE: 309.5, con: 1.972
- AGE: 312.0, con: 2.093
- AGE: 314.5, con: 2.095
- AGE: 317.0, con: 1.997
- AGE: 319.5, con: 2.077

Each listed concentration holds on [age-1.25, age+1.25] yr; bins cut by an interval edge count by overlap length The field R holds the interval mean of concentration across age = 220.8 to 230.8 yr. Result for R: 2.08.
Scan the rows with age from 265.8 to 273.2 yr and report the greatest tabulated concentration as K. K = 1.77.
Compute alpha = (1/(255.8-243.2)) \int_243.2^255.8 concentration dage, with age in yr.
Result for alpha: 1.55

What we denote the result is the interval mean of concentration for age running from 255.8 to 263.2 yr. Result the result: 1.42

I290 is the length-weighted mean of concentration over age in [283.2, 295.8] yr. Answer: 1.97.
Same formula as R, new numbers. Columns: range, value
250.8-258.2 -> 1.44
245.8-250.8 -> 1.57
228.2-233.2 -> 2.29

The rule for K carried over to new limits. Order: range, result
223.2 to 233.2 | 2.414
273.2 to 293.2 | 2.159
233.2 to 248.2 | 2.149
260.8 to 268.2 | 1.596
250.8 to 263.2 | 1.495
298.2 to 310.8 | 2.381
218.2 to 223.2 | 2.073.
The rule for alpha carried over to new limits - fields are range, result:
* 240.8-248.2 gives 1.78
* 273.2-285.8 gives 1.88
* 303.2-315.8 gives 2.1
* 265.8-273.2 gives 1.71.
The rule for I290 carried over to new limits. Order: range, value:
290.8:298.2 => 2.14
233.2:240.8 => 2.07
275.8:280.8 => 1.88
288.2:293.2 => 2.02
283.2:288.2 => 1.83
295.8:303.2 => 2.06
